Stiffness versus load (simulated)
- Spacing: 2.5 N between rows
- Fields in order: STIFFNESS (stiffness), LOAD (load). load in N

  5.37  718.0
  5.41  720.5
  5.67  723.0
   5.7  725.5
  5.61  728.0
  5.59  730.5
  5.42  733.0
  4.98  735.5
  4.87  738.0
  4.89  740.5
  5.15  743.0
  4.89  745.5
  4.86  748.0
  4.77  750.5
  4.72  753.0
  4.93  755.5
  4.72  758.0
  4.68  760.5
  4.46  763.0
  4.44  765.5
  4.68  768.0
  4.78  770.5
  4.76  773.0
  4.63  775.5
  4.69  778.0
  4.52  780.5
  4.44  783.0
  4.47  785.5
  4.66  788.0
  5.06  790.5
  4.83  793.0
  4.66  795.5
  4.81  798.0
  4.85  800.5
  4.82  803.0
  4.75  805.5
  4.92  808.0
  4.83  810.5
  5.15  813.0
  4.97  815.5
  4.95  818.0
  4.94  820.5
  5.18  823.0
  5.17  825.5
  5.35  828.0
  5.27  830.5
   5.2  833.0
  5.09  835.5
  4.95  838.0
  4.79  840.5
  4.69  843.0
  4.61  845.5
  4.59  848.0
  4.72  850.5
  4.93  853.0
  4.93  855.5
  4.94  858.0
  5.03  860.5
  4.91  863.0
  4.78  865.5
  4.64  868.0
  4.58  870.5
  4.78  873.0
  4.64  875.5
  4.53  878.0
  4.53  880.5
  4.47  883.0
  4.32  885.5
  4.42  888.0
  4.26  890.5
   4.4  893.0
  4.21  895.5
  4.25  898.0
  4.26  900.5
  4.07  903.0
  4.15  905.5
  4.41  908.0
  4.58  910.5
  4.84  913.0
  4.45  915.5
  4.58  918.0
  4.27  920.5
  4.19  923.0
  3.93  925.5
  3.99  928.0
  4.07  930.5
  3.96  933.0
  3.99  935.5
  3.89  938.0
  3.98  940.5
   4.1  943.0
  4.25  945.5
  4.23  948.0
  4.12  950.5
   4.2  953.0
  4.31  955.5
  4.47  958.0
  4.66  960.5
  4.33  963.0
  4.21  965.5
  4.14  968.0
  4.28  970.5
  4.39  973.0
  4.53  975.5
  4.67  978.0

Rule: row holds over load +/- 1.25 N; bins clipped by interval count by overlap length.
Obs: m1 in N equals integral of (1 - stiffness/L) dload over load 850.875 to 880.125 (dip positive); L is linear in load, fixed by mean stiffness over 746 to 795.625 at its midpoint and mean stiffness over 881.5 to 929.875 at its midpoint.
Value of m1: -2.3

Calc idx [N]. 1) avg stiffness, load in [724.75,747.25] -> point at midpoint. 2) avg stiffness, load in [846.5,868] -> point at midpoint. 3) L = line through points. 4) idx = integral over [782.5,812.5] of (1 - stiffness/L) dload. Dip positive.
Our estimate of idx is 1.5 N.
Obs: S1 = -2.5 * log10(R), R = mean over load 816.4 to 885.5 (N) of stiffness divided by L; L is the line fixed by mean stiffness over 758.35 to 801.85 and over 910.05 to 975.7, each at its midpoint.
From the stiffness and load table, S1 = -0.08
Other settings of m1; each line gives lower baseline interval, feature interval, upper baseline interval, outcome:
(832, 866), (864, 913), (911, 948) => 0.93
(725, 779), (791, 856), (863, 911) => -3.62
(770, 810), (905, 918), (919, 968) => -0.70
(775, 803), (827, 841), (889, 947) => -1.81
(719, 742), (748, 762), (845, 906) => 1.20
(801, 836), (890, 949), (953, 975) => 4.37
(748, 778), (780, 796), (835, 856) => 0.19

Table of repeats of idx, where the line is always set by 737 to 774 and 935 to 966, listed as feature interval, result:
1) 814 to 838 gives -2.86 N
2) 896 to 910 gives 0.34 N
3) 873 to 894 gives -0.28 N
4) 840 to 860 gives -1.25 N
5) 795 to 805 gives -0.31 N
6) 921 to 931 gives 0.53 N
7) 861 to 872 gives -0.72 N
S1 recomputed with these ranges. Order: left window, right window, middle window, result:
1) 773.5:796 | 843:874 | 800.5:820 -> -0.05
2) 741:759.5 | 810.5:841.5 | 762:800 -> 0.06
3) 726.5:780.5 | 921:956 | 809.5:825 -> -0.09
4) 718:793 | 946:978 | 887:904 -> 0.06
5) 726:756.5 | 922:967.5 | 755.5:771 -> 0.07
